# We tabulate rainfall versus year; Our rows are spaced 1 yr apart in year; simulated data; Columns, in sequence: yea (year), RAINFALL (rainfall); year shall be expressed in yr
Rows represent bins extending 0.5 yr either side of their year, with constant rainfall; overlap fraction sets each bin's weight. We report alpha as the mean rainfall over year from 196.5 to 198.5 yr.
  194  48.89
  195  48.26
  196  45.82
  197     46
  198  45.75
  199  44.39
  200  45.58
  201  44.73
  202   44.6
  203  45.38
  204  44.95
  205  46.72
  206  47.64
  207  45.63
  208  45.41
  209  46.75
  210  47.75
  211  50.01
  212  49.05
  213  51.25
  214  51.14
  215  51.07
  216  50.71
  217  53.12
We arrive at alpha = 45.9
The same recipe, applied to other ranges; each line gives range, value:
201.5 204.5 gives 45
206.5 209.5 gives 45.9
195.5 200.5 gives 45.5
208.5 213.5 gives 49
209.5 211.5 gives 48.9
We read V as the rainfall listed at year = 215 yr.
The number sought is 51.07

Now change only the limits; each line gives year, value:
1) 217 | 53.12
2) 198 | 45.75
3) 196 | 45.82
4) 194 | 48.89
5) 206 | 47.64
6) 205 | 46.72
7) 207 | 45.63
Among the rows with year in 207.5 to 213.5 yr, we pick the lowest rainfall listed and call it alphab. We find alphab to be 45.41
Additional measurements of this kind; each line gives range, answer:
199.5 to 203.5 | 44.6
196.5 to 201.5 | 44.39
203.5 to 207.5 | 44.95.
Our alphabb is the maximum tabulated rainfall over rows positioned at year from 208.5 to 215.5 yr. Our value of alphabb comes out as 51.25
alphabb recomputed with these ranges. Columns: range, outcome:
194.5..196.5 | 48.26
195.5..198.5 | 46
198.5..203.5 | 45.58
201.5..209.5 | 47.64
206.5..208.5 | 45.63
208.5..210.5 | 47.75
